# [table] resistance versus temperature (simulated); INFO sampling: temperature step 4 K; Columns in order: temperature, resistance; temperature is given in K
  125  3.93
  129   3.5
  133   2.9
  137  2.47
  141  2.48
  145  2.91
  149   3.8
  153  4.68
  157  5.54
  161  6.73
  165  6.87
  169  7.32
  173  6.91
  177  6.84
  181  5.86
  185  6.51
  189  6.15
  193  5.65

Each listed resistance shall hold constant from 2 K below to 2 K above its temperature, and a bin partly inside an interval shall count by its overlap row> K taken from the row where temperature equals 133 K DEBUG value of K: 2.9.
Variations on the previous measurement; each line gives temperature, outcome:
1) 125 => 3.93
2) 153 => 4.68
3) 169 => 7.32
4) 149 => 3.8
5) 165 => 6.87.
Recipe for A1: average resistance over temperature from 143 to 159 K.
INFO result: 4.23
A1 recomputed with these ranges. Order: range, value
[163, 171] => 7.1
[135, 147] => 2.62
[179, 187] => 6.19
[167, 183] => 6.73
